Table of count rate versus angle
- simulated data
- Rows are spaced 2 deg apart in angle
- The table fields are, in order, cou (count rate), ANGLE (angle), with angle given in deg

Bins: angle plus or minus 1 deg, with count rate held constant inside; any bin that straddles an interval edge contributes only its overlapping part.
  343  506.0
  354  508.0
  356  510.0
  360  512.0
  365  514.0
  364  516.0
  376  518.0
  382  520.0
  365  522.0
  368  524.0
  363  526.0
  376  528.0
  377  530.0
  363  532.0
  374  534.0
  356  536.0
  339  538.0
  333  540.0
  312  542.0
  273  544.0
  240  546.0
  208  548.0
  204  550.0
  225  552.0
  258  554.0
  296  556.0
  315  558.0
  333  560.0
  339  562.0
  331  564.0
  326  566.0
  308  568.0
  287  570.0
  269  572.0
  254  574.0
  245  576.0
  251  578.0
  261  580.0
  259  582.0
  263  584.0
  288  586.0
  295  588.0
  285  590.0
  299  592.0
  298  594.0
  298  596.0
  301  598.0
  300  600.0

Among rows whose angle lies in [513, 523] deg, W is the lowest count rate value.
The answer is 364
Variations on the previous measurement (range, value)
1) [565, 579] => 245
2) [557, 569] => 308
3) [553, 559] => 258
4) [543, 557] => 204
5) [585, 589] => 288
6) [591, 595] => 298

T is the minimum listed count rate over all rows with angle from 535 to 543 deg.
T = 312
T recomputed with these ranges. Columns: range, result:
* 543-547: 240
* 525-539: 339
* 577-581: 251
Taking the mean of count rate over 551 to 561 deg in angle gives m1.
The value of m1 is 285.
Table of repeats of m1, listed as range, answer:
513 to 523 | 370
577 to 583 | 257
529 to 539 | 362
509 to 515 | 360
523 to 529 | 369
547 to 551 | 206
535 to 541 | 343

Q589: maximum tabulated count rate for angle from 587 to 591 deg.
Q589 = 295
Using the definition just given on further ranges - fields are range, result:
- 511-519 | 376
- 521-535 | 377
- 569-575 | 287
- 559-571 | 339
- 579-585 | 263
